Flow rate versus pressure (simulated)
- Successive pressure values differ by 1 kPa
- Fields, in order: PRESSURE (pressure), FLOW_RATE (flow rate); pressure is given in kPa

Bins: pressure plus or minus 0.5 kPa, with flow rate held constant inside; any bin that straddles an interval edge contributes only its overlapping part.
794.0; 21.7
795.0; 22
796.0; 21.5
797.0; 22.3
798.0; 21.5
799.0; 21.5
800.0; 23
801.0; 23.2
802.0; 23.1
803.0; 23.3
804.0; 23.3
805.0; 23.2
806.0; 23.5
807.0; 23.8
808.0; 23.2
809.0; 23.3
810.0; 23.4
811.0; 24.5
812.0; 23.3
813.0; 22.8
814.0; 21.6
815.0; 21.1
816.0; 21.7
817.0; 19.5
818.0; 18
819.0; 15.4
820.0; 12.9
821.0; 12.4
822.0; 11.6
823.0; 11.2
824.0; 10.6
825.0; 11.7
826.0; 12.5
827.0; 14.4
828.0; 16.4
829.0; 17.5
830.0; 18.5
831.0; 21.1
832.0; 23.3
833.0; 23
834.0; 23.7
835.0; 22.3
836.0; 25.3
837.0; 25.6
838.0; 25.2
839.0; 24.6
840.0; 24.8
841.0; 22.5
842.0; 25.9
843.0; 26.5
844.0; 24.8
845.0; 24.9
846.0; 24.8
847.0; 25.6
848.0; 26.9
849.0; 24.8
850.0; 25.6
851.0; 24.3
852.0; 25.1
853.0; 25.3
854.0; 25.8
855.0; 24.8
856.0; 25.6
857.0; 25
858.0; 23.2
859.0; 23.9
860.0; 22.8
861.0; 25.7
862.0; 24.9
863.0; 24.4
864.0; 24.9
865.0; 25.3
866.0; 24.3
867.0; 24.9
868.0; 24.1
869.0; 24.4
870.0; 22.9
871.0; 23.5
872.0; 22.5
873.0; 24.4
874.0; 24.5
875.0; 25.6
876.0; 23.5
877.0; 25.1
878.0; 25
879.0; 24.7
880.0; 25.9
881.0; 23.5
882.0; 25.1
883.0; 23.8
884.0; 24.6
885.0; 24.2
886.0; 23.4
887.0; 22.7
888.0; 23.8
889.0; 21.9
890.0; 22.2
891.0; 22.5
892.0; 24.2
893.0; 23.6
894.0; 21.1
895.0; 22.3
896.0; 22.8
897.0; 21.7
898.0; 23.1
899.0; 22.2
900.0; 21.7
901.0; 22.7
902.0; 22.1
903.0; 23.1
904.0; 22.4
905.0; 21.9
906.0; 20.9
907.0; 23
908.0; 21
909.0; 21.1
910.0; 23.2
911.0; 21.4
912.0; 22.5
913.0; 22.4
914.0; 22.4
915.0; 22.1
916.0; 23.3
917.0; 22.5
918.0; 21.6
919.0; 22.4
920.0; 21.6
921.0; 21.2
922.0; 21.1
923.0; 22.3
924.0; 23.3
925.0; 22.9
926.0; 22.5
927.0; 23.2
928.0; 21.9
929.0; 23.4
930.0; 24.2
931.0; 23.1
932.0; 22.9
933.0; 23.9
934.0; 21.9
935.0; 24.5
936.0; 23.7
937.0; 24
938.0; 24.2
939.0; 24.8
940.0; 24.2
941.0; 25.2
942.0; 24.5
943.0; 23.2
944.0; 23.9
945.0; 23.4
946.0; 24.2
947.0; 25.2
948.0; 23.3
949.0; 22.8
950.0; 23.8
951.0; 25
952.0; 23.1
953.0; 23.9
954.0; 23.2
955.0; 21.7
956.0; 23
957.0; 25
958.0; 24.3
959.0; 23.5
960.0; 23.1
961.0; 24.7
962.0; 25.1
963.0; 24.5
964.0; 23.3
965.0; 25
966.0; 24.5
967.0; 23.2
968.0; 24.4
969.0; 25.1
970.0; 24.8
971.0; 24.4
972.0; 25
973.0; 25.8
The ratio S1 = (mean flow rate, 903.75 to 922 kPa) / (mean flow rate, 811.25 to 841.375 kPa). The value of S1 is 1.15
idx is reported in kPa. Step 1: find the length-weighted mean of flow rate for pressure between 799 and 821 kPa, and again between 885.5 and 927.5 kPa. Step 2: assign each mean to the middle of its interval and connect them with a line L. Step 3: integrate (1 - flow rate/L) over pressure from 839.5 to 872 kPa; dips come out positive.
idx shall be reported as -4.13 kPa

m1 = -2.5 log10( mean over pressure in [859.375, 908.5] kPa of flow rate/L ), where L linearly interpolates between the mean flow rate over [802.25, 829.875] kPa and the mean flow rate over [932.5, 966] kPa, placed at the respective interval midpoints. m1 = -0.103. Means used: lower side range 18.8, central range 23.5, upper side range 23.9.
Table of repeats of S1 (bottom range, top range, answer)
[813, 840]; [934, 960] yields 1.28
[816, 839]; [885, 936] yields 1.25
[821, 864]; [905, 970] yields 1.05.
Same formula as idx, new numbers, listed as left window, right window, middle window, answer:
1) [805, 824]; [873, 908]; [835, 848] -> -2.6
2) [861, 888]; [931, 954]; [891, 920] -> 2.2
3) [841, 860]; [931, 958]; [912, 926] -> 1.1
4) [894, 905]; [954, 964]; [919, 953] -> -0.2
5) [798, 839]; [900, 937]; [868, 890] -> -2.5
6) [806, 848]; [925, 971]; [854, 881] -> -3.4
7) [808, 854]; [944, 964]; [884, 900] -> -0.2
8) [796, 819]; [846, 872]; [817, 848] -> 4.7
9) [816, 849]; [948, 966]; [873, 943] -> -2.2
